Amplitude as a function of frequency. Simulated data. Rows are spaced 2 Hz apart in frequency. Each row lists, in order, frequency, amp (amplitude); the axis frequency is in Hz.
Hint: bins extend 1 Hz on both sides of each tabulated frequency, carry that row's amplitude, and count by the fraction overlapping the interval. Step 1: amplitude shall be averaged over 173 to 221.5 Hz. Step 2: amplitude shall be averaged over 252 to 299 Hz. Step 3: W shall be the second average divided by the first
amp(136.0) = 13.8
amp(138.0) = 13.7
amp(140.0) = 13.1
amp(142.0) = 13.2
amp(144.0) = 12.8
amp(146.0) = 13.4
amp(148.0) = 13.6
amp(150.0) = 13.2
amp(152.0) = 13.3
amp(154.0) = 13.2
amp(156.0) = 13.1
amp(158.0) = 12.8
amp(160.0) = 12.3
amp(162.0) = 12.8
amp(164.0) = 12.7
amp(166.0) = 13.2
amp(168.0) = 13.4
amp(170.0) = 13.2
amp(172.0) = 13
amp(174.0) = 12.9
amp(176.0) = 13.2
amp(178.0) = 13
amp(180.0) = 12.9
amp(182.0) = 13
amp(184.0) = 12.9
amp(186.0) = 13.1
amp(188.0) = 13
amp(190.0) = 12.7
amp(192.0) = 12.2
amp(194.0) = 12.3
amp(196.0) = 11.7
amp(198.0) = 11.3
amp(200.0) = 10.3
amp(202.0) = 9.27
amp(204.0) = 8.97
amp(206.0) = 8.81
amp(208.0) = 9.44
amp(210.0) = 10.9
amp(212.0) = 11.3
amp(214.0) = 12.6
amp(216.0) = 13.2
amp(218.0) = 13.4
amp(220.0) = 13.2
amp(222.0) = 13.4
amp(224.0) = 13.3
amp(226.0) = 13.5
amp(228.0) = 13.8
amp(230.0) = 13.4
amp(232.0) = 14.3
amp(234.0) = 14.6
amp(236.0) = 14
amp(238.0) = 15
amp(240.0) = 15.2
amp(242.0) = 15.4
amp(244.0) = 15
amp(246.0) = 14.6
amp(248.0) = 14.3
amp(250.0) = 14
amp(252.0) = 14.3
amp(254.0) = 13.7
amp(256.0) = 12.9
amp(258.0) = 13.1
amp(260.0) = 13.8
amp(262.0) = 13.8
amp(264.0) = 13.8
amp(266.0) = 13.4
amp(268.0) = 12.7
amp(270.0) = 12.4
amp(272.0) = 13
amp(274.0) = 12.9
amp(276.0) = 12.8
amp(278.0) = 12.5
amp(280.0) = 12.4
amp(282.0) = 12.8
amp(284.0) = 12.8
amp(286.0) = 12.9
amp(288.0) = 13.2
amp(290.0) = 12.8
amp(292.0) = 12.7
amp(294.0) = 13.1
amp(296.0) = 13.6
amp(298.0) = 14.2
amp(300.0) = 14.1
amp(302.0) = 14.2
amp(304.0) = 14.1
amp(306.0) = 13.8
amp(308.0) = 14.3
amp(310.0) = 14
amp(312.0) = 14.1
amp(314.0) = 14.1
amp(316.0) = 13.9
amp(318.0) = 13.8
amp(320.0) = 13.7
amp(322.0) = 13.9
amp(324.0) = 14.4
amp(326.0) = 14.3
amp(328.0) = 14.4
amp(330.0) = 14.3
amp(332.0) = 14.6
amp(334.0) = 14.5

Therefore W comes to 1.10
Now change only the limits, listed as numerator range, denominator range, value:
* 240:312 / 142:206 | 1.09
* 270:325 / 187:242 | 1.08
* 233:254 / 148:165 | 1.13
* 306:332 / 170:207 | 1.18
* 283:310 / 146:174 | 1.04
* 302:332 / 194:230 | 1.20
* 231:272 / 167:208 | 1.17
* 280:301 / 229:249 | 0.90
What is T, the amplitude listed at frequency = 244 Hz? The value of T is 15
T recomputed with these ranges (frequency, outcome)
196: 11.7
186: 13.1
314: 14.1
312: 14.1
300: 14.1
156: 13.1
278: 12.5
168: 13.4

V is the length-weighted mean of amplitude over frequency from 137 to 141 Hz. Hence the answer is 13.4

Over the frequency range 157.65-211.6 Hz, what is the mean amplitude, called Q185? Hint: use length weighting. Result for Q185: 12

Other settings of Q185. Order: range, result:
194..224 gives 11.4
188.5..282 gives 12.9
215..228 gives 13.4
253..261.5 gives 13.4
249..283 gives 13.2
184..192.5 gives 12.8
